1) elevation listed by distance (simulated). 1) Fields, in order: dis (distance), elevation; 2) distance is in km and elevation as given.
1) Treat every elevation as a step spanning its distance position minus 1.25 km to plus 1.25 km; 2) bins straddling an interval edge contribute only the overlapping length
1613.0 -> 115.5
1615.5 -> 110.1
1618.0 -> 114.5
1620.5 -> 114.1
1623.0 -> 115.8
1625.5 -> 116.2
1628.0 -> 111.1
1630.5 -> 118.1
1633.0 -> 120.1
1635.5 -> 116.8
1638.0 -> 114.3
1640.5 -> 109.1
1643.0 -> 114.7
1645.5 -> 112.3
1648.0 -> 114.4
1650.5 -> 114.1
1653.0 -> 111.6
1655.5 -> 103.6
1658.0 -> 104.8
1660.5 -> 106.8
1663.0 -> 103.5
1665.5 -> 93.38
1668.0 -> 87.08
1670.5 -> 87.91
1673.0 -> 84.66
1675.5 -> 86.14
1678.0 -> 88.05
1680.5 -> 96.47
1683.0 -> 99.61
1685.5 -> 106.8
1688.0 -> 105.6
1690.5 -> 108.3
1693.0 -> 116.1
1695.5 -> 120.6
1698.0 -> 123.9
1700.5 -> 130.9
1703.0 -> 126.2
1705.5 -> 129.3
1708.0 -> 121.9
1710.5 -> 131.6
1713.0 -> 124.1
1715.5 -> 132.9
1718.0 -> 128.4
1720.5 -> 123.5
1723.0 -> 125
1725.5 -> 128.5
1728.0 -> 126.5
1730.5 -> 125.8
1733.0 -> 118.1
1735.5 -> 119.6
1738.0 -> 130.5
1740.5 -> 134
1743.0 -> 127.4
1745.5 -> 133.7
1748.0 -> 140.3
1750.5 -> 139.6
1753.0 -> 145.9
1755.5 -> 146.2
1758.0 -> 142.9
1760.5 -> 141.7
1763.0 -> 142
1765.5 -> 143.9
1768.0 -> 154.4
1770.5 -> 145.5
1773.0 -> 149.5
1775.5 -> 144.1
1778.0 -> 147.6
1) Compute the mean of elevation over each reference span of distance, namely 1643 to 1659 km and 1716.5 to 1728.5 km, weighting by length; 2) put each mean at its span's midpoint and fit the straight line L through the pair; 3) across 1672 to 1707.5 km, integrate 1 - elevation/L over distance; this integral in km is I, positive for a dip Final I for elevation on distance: 3.1 km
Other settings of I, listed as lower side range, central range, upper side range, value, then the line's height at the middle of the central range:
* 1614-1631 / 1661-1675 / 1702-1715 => 3.36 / 121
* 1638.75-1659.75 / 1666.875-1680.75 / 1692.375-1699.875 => 3.40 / 116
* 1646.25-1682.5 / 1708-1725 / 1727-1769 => -0.73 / 122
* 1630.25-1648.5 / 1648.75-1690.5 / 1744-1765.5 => 7.70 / 122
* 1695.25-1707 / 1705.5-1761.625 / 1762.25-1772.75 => 2.20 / 137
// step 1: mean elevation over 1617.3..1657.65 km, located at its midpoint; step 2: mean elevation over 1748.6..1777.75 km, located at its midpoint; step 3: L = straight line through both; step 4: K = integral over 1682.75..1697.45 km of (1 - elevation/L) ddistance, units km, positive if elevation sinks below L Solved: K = 1.8 km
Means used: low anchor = 114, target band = 111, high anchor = 145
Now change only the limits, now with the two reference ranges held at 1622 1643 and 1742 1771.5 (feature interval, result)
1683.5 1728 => 3.0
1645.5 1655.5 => 0.6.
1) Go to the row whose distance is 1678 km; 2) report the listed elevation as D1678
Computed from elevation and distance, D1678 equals 88.05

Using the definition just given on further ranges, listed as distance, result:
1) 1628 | 111.1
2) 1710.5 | 131.6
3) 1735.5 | 119.6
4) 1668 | 87.08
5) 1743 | 127.4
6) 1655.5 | 103.6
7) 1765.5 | 143.9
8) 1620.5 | 114.1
